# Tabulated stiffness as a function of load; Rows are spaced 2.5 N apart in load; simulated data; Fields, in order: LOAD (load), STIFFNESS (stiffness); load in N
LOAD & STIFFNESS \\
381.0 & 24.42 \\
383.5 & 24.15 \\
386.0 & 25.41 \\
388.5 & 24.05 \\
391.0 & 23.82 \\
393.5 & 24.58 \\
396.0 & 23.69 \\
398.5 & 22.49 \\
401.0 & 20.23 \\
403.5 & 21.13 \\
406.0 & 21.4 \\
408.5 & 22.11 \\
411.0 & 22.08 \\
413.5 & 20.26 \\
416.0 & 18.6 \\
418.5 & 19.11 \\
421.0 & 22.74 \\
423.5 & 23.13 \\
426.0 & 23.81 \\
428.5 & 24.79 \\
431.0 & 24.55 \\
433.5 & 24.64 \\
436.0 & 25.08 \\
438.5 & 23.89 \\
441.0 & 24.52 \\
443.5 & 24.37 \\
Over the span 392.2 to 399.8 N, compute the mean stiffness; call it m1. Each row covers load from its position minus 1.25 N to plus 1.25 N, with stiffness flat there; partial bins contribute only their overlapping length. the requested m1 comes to 23.6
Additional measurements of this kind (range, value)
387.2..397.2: 24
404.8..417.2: 20.9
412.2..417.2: 19.5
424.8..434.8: 24.5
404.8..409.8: 21.8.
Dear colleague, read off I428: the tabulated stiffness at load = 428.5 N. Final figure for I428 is 24.79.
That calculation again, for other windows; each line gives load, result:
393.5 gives 24.58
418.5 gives 19.11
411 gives 22.08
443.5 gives 24.37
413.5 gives 20.26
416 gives 18.6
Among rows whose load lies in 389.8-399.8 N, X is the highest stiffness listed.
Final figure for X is 24.58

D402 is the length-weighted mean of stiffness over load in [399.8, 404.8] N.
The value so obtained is 20.7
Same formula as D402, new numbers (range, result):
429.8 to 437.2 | 24.8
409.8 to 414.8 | 21.1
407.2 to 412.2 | 22.1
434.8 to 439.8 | 24.5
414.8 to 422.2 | 20.1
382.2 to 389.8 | 24.5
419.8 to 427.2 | 23.2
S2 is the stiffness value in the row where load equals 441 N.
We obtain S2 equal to 24.52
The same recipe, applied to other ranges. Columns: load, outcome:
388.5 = 24.05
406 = 21.4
